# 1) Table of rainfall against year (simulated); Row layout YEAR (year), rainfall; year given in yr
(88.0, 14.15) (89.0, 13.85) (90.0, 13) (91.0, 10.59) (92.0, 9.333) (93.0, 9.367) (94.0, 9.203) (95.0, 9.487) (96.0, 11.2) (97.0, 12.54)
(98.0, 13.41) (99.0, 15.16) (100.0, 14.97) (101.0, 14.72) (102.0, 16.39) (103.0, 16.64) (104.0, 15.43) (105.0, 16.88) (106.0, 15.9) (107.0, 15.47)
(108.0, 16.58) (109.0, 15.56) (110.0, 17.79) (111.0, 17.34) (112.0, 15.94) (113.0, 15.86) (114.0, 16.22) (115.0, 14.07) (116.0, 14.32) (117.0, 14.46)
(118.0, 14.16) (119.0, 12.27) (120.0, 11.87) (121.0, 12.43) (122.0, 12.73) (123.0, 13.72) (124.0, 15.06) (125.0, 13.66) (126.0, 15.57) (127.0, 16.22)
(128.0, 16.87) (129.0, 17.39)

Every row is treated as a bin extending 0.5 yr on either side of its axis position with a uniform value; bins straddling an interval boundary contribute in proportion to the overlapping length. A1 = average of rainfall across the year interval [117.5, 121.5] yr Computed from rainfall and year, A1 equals 12.7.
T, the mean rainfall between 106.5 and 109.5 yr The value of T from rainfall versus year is 15.9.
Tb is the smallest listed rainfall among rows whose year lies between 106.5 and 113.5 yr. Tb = 15.47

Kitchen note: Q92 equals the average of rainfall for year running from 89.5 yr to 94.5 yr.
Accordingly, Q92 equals 10.3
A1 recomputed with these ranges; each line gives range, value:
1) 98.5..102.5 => 15.3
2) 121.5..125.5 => 13.8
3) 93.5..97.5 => 10.6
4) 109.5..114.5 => 16.6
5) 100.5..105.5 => 16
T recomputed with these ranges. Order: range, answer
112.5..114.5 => 16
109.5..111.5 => 17.6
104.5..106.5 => 16.4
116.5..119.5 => 13.6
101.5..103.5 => 16.5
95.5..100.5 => 13.5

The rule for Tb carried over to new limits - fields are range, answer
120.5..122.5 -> 12.43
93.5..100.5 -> 9.203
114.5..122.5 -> 11.87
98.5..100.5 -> 14.97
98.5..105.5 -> 14.72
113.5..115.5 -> 14.07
